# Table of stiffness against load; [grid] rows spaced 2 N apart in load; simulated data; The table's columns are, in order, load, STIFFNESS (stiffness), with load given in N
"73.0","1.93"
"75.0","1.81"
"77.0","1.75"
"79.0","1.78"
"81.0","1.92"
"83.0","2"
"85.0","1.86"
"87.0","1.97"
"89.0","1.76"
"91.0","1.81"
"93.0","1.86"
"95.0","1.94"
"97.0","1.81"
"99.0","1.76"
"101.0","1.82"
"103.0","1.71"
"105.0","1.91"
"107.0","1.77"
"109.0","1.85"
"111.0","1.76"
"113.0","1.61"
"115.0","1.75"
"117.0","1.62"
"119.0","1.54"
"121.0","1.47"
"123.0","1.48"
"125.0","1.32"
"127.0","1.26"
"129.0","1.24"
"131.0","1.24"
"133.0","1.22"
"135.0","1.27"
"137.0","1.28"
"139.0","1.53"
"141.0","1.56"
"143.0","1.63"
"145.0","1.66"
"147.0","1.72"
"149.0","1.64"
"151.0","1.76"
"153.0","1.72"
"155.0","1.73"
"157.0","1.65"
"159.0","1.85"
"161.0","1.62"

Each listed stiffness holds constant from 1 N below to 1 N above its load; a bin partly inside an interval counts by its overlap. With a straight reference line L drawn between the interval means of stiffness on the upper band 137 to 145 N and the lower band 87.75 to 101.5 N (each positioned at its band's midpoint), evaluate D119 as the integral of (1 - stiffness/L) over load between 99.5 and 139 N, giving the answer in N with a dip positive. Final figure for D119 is 3.5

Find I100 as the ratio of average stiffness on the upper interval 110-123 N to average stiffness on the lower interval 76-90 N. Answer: 0.9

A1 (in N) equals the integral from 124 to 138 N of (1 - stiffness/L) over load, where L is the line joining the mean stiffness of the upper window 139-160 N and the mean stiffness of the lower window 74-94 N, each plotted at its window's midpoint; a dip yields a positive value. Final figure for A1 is 3.8 N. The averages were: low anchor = 1.85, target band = 1.26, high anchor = 1.68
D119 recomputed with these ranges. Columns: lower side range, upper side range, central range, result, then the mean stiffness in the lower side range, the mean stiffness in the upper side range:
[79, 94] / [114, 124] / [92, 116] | -1.2 N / 1.88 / 1.57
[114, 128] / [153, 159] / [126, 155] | 2.4 N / 1.49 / 1.72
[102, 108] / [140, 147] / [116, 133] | 3.3 N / 1.8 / 1.63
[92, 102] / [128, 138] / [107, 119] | -1.0 N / 1.84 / 1.25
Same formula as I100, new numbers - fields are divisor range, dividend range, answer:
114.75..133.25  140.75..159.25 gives 1.20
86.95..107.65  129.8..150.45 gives 0.81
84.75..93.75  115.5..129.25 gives 0.78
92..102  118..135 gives 0.73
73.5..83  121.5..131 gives 0.72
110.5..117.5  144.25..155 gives 1.01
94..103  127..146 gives 0.77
